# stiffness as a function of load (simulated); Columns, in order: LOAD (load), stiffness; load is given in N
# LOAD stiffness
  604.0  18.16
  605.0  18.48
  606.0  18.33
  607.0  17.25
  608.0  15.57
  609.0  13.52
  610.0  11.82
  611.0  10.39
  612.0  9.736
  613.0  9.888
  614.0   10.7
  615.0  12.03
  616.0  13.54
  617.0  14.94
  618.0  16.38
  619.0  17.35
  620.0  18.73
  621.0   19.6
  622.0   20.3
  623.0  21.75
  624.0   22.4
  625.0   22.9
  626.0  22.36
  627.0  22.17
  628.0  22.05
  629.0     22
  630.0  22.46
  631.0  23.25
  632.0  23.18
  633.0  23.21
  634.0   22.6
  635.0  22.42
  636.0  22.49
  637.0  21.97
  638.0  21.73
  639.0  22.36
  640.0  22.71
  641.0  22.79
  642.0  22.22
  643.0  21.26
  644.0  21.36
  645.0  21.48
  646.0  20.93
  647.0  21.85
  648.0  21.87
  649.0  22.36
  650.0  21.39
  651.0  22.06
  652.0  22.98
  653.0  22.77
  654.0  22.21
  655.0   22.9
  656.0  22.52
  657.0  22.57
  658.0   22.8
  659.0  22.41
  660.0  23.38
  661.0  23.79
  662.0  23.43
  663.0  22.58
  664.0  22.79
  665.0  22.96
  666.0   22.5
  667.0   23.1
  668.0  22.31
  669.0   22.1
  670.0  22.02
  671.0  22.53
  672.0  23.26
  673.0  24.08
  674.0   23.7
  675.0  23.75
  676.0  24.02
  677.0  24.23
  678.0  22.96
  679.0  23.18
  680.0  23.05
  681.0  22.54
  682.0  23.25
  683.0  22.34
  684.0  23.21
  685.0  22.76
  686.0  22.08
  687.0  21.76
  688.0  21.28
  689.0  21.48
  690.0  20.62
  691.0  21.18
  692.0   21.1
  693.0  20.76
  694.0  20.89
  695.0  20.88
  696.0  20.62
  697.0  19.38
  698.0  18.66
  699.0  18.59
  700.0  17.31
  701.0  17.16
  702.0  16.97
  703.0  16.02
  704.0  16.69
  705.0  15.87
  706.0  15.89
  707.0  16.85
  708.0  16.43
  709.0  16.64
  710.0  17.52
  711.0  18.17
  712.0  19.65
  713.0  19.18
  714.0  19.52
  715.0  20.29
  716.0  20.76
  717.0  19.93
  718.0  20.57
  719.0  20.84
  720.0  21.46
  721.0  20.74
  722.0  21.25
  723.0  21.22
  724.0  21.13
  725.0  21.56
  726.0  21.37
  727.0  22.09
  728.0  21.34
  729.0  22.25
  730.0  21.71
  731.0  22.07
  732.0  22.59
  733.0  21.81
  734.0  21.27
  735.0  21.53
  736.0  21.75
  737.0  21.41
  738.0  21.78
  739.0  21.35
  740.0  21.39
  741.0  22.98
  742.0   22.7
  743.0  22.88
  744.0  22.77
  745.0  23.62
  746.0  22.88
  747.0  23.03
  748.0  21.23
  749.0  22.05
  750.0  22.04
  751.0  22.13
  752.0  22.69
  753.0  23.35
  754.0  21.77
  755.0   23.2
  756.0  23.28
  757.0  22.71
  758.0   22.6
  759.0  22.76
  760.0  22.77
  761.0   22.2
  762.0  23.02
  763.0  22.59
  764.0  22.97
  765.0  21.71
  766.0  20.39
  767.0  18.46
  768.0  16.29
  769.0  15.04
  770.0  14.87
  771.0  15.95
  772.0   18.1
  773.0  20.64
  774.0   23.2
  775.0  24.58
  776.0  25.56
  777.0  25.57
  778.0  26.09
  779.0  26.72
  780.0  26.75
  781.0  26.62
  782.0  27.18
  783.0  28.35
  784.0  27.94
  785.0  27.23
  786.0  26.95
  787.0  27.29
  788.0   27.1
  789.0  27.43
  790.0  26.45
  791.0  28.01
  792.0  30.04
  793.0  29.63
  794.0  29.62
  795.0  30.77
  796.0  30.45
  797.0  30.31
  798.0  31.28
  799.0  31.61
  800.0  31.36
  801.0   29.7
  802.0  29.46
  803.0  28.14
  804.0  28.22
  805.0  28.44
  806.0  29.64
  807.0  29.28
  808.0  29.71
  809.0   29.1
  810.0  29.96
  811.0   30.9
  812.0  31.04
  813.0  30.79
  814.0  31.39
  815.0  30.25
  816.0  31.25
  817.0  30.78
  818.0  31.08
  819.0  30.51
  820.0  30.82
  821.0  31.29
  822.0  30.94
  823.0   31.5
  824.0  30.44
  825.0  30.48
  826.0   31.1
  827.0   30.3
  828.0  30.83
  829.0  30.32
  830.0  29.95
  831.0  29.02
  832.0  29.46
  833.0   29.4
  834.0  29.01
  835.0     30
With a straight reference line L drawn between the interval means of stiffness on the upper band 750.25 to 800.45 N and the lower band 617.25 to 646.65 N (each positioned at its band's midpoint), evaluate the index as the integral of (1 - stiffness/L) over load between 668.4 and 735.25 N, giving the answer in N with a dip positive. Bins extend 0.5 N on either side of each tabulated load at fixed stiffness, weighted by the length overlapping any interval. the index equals 6.7 N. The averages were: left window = 21.5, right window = 24.7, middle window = 20.7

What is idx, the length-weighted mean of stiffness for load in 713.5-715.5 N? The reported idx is 19.9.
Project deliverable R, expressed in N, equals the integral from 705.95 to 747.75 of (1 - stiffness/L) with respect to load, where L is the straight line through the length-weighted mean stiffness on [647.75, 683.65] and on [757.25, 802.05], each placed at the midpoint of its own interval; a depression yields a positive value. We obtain 5.5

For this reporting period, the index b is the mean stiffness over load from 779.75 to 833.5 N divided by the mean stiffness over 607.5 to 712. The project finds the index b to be 1.45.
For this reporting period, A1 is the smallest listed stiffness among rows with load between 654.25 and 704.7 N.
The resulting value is 16.02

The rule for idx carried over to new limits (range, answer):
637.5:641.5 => 22.4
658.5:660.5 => 22.9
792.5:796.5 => 30.1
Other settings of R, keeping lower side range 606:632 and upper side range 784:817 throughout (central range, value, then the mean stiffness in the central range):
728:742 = 1.8 N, 21.9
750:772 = 4.8 N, 20.9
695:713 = 4.2 N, 17.7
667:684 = -1.5 N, 23.1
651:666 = -2.1 N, 22.8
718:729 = 1.4 N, 21.3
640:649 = -1.3 N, 21.8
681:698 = 0.5 N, 21.4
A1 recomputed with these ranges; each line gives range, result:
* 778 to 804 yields 26.09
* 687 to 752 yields 15.87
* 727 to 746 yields 21.27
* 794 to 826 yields 28.14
